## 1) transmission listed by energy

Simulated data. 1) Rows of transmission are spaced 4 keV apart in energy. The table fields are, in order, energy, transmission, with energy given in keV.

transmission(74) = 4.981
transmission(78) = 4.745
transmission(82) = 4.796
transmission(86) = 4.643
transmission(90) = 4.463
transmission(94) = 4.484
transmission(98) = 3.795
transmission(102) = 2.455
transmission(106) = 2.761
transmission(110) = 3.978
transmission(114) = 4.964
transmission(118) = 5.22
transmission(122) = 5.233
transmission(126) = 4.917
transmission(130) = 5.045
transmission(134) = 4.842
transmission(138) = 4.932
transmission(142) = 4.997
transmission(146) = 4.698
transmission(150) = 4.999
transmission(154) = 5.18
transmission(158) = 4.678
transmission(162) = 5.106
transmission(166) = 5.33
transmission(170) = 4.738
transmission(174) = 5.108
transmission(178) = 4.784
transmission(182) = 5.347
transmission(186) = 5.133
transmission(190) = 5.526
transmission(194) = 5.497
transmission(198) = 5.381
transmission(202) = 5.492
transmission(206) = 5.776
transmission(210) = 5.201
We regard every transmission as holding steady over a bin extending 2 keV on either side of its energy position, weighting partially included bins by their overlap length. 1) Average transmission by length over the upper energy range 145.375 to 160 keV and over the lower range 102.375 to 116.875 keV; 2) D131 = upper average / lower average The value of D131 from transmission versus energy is 1.3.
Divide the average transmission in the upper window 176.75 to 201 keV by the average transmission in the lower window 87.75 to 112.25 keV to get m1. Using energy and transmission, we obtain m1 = 1.44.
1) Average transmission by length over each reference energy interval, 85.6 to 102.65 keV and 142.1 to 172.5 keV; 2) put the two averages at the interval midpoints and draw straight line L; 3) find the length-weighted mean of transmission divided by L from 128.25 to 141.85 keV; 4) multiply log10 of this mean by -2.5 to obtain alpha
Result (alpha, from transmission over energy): -0.07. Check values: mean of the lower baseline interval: 4.02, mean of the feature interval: 4.95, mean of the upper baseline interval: 4.97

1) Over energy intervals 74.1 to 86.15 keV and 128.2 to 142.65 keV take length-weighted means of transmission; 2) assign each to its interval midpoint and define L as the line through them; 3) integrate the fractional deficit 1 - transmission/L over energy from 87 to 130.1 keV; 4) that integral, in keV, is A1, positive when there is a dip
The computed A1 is 5.3 keV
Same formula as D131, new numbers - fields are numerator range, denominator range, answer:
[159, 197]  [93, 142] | 1.17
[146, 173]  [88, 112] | 1.36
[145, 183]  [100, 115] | 1.45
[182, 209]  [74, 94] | 1.17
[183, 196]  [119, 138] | 1.07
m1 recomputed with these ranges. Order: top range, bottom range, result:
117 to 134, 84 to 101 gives 1.20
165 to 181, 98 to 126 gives 1.21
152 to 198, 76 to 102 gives 1.19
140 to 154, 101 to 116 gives 1.37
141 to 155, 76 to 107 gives 1.22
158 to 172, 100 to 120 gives 1.29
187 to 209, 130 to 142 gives 1.12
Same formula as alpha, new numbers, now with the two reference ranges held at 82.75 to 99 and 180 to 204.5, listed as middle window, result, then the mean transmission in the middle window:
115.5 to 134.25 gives -0.07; 5.07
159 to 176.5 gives 0.03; 5.04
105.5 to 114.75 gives 0.17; 3.94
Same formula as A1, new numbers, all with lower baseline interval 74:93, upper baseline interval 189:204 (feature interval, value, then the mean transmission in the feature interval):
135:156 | 0.7 keV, 4.96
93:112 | 5.4 keV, 3.44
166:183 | 1.0 keV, 5.01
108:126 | 0.2 keV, 4.86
